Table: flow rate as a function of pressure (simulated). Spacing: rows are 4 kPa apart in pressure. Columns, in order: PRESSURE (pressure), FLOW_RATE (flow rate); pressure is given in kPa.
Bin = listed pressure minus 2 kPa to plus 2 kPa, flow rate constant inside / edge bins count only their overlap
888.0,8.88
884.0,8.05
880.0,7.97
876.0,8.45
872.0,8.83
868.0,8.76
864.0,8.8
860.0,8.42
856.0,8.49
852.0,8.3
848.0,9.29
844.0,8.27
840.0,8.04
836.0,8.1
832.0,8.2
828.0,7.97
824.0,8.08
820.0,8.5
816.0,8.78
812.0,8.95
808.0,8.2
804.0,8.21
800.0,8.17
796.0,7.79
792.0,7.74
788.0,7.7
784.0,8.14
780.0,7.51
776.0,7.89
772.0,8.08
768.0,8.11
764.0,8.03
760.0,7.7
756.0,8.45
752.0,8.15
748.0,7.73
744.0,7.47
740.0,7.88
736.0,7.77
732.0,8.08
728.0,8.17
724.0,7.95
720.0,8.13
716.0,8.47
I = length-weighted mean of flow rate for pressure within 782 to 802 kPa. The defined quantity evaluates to 7.91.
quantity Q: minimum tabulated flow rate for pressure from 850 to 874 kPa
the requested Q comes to 8.3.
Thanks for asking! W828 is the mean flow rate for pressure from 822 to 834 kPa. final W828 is 8.08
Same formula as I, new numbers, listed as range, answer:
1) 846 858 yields 8.69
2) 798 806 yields 8.19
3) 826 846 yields 8.12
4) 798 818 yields 8.46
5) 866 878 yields 8.68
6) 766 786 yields 7.95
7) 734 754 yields 7.8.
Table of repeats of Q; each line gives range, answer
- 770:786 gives 7.51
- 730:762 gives 7.47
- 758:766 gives 7.7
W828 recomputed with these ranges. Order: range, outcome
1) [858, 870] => 8.66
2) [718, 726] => 8.04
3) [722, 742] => 7.97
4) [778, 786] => 7.83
